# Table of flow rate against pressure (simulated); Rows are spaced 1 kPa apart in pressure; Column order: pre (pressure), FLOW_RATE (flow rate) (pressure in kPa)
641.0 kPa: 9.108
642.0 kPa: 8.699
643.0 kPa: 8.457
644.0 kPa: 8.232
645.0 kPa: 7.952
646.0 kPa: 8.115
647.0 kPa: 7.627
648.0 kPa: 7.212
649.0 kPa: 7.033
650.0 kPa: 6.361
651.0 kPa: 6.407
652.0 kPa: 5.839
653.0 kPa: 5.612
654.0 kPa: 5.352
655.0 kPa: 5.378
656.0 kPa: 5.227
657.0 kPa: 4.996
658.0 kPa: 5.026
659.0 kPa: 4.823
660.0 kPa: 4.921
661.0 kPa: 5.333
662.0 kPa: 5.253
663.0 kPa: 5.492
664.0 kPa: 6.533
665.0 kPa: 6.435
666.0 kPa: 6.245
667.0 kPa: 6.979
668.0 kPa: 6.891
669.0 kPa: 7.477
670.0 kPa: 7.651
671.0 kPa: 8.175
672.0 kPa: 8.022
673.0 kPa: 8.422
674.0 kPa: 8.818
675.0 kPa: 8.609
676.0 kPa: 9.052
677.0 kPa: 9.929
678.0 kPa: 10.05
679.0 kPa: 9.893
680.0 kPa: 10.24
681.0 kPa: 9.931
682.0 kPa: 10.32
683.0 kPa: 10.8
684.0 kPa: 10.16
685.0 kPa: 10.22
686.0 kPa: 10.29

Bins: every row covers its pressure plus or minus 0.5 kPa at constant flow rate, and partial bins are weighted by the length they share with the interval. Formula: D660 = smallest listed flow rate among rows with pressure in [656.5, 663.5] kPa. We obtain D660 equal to 4.823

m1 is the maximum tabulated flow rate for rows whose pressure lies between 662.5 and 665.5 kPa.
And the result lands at 6.533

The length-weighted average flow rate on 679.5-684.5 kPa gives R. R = 10.3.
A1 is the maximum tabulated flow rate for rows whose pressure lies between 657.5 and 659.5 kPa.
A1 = 5.026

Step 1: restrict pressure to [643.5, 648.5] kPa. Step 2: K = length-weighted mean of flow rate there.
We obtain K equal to 7.83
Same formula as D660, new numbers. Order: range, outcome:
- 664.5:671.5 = 6.245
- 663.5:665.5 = 6.435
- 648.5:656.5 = 5.227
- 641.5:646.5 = 7.952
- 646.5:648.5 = 7.212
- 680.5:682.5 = 9.931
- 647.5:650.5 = 6.361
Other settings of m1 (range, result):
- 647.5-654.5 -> 7.212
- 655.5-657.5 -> 5.227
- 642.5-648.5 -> 8.457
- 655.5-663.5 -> 5.492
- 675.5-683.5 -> 10.8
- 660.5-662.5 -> 5.333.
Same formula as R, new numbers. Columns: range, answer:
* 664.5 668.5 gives 6.64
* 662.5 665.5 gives 6.15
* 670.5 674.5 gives 8.36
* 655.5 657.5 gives 5.11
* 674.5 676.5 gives 8.83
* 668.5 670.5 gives 7.56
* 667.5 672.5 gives 7.64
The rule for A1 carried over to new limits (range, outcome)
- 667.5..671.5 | 8.175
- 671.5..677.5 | 9.929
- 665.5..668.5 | 6.979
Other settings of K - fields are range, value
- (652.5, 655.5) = 5.45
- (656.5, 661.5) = 5.02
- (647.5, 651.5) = 6.75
